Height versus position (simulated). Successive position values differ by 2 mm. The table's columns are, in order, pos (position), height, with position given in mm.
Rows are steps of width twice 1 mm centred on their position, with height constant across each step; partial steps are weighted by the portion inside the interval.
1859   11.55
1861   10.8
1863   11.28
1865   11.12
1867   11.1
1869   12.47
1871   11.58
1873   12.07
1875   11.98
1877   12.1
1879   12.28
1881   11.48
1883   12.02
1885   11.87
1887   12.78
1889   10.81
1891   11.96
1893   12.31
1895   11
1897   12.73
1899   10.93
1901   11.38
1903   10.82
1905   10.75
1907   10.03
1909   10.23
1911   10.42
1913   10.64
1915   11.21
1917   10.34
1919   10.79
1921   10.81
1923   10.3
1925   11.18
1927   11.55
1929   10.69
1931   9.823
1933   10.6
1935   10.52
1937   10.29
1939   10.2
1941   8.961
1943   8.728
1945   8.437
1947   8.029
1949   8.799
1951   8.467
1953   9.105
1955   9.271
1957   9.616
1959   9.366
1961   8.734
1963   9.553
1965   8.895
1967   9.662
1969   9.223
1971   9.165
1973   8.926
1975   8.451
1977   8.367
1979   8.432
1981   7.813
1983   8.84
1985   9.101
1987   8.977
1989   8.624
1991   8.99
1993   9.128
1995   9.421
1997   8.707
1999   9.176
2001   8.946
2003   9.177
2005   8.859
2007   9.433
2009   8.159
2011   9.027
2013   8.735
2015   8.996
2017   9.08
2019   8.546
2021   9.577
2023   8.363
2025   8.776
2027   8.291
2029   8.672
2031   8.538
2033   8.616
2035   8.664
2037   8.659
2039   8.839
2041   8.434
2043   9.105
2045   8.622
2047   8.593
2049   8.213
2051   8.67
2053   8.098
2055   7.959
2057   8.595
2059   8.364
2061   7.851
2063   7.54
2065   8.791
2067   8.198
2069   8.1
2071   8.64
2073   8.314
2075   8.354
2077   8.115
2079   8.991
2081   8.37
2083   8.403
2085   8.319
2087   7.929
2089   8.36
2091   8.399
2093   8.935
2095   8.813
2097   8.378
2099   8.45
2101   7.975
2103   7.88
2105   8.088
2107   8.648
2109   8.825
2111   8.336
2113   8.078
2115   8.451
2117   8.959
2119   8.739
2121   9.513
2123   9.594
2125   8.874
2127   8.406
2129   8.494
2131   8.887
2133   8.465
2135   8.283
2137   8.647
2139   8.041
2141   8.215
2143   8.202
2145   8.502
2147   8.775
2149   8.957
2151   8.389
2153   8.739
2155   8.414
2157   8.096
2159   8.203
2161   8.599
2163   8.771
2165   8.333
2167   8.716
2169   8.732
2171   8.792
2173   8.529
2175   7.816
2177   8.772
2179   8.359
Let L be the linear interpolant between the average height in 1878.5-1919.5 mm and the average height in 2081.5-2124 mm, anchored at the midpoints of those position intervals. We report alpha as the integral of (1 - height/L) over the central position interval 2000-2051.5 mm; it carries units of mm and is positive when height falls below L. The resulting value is 4.35 mm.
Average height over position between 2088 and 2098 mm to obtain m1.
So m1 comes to 8.58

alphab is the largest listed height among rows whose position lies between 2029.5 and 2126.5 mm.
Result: 9.594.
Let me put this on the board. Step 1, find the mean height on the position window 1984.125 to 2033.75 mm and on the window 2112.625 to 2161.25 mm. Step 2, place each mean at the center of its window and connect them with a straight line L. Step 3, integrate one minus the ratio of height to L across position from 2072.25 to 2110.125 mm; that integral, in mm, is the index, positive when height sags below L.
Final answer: 1.3 mm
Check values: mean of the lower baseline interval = 8.88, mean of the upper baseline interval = 8.59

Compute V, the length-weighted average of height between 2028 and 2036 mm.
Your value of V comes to 8.62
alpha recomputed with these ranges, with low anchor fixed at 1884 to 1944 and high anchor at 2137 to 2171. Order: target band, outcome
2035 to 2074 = 4.3 mm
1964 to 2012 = 5.7 mm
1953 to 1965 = 1.3 mm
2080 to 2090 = 1.0 mm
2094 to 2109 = 1.1 mm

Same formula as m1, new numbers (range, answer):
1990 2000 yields 9.08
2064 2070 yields 8.36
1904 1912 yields 10.4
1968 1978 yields 8.83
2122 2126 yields 9.23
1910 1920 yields 10.7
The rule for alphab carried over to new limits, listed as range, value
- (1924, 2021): 11.55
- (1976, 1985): 9.101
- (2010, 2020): 9.08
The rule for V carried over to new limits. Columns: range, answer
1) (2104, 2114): 8.39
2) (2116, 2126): 9.14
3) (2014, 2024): 8.91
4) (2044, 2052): 8.52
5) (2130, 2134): 8.68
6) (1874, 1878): 12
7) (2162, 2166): 8.55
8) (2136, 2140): 8.34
